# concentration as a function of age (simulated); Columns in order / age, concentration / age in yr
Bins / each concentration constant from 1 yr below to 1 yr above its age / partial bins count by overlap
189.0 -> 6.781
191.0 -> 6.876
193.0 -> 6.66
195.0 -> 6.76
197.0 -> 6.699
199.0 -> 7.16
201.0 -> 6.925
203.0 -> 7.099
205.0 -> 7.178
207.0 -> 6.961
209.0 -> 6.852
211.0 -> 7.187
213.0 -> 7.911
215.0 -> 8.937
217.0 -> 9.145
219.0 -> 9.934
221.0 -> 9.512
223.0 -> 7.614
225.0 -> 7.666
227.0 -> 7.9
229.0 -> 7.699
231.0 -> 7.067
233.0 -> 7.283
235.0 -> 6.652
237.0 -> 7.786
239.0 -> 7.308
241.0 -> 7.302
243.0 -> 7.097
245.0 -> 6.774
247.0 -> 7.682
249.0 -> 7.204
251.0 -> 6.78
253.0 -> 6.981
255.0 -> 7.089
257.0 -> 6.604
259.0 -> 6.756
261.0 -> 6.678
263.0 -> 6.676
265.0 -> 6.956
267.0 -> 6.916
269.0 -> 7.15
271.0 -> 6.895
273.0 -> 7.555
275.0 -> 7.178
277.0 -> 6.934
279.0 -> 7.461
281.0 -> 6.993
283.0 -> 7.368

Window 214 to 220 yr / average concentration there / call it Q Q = 9.34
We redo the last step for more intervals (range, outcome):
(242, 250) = 7.19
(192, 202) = 6.84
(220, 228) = 8.17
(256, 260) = 6.68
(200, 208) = 7.04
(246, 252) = 7.22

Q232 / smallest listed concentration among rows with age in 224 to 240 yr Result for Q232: 6.652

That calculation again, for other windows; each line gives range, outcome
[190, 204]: 6.66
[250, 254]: 6.78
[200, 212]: 6.852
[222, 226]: 7.614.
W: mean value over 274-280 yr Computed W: 7.19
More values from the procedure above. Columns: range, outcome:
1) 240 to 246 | 7.06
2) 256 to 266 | 6.73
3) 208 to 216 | 7.72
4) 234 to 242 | 7.26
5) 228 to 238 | 7.3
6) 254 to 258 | 6.85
